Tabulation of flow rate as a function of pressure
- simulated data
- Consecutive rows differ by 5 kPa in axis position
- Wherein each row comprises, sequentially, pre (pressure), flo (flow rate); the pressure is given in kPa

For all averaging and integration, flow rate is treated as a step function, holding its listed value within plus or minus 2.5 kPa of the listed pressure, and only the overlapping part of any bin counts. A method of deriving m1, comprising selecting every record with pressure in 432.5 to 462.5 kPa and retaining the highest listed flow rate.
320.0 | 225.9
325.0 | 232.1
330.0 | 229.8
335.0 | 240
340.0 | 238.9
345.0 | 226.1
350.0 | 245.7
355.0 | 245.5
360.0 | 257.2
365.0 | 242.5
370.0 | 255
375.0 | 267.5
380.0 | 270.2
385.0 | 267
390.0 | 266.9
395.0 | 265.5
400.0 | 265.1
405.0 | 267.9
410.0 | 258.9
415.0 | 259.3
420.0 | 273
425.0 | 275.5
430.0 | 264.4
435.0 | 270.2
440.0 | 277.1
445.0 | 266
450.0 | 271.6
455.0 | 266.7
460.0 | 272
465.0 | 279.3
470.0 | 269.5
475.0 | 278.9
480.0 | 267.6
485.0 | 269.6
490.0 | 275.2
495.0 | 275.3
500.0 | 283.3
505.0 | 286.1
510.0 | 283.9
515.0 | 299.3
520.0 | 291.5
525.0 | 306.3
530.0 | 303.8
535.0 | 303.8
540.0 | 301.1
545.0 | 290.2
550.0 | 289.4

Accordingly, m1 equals 277.1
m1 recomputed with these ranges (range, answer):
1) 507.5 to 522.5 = 299.3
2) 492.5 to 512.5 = 286.1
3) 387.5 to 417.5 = 267.9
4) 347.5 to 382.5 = 270.2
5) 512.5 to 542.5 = 306.3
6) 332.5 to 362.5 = 257.2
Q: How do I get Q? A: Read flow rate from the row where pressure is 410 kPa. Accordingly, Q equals 258.9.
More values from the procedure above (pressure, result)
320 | 225.9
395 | 265.5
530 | 303.8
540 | 301.1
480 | 267.6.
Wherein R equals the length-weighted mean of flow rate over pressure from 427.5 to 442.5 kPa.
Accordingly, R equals 271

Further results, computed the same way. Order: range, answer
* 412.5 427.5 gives 269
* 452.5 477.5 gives 273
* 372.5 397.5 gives 267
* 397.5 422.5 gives 265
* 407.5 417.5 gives 259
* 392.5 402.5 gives 265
